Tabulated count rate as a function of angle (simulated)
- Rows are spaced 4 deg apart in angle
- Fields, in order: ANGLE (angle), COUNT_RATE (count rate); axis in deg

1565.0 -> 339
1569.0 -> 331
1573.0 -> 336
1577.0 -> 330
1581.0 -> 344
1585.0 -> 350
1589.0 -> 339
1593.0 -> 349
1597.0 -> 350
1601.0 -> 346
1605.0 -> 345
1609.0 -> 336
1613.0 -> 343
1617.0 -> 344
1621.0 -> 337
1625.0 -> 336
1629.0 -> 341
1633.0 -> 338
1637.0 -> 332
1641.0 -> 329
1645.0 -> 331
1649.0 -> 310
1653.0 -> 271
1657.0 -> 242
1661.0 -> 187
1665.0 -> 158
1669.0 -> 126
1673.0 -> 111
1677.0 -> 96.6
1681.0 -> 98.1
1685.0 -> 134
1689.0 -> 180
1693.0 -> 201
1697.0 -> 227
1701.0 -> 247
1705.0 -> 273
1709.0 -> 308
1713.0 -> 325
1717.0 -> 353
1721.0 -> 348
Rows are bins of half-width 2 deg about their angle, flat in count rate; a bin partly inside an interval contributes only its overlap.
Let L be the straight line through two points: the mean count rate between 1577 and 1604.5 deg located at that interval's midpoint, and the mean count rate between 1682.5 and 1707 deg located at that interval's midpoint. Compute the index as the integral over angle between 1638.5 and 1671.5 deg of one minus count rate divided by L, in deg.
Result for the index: 2.5 deg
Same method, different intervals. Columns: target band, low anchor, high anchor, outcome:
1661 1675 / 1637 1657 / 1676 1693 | 4.9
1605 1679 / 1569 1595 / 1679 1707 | -1.5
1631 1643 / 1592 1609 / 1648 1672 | -3.3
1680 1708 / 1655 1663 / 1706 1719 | 8.5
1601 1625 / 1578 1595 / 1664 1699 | -4.3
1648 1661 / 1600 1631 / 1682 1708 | 0.9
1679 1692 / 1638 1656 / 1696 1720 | 6.8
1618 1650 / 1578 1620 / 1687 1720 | -1.5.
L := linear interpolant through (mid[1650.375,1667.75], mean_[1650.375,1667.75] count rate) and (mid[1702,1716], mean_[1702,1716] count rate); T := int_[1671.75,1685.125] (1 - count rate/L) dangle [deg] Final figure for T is 7.6 deg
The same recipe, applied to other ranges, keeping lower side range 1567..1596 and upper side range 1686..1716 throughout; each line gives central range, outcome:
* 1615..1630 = -1.4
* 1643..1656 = -0.4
